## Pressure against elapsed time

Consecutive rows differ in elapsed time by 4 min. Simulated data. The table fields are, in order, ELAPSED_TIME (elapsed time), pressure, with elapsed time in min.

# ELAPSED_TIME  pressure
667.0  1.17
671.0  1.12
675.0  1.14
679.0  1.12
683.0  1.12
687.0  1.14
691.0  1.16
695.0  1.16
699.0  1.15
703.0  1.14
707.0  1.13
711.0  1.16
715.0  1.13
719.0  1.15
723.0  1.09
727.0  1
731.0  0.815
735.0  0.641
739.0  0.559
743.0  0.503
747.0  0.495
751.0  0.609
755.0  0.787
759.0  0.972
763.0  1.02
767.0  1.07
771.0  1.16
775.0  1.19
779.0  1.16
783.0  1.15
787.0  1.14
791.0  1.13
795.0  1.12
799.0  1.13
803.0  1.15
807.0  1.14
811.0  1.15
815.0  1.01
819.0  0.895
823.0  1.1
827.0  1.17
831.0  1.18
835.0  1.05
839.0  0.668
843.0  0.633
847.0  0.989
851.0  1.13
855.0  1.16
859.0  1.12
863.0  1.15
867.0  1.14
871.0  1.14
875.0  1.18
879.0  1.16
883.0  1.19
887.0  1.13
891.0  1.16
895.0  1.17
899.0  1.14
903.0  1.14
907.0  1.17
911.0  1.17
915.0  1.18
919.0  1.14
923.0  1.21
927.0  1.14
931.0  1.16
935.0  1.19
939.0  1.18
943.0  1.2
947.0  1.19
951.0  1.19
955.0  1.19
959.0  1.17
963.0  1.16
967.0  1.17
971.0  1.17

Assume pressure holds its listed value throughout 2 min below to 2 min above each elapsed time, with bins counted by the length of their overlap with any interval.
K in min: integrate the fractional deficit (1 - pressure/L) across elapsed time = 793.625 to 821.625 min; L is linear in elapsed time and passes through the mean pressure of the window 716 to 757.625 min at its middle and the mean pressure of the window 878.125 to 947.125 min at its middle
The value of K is -4.6 min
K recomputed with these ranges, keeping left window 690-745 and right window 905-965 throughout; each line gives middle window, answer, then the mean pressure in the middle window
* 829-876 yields 2.60 min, 1.04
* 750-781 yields 0.52 min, 1.01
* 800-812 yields -0.95 min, 1.14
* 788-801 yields -0.96 min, 1.13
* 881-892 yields -0.26 min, 1.16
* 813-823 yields 0.84 min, 0.982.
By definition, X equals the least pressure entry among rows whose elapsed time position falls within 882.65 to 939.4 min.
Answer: 1.13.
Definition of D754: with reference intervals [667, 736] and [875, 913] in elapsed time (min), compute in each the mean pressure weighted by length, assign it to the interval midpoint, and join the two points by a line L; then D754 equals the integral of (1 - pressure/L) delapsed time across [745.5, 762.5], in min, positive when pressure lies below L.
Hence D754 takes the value 5.52 min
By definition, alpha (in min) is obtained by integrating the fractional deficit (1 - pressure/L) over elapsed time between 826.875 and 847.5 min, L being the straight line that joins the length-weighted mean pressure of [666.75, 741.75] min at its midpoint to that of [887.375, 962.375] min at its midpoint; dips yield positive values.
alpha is 3.6 min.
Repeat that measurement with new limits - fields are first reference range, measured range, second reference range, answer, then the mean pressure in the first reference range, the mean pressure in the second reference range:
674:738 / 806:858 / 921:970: 4.9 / 1.07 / 1.18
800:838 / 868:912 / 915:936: -0.7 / 1.08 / 1.17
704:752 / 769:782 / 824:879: -3.1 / 0.868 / 1.06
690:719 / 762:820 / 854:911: 1.9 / 1.15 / 1.15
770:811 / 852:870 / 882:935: 0.2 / 1.15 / 1.16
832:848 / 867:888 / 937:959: -4.2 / 0.847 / 1.19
